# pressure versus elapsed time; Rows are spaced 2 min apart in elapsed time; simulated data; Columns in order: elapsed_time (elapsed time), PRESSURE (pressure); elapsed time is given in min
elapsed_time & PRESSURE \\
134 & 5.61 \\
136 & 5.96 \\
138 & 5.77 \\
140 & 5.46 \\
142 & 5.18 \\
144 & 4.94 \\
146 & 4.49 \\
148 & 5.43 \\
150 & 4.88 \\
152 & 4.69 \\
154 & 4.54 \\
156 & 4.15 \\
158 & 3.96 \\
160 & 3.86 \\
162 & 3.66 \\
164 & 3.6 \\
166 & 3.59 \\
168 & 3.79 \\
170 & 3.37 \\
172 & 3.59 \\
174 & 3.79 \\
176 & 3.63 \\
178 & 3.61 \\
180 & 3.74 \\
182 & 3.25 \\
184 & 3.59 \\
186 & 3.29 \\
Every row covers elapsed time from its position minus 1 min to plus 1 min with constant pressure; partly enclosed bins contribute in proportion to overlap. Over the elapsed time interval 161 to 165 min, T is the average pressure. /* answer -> 3.63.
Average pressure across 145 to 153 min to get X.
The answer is 4.87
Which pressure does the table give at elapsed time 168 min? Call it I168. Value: 3.79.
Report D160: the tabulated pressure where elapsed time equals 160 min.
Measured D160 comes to 3.86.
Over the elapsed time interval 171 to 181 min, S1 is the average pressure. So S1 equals 3.67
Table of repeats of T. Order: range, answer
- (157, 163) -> 3.83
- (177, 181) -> 3.67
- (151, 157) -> 4.46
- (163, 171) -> 3.59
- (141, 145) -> 5.06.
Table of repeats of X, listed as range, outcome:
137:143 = 5.47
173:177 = 3.71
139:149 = 5.1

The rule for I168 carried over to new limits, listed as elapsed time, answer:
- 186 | 3.29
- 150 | 4.88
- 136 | 5.96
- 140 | 5.46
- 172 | 3.59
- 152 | 4.69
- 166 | 3.59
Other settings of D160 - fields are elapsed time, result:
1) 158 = 3.96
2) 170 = 3.37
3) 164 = 3.6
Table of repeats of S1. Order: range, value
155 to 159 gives 4.05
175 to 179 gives 3.62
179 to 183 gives 3.5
